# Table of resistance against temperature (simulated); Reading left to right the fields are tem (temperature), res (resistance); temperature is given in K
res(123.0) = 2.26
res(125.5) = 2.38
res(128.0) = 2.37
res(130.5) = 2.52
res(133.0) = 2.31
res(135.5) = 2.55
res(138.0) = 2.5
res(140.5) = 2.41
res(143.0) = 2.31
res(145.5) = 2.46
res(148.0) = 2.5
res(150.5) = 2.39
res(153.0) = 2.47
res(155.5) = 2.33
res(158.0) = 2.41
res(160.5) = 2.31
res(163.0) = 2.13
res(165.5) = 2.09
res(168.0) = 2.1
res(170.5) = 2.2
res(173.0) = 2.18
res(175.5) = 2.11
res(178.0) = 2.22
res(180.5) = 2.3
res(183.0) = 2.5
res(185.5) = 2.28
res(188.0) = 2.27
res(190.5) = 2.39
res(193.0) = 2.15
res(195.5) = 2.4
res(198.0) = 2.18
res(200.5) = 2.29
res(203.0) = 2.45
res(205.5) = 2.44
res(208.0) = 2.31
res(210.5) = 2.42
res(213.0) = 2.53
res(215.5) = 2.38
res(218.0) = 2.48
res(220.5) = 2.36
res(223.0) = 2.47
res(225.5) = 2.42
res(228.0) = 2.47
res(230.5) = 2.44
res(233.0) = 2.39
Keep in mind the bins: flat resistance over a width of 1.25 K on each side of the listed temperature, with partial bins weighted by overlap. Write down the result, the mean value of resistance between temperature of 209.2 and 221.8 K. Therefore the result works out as 2.43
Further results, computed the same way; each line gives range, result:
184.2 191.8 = 2.31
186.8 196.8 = 2.3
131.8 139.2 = 2.45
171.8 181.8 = 2.2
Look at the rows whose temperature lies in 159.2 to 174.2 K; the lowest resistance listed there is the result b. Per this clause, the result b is 2.09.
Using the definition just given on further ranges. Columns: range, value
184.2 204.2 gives 2.15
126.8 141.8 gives 2.31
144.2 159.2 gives 2.33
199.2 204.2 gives 2.29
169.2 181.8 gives 2.11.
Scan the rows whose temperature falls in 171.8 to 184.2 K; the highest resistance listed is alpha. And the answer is 2.5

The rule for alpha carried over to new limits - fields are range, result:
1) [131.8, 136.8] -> 2.55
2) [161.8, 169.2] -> 2.13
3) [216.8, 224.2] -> 2.48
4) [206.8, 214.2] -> 2.53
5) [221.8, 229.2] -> 2.47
